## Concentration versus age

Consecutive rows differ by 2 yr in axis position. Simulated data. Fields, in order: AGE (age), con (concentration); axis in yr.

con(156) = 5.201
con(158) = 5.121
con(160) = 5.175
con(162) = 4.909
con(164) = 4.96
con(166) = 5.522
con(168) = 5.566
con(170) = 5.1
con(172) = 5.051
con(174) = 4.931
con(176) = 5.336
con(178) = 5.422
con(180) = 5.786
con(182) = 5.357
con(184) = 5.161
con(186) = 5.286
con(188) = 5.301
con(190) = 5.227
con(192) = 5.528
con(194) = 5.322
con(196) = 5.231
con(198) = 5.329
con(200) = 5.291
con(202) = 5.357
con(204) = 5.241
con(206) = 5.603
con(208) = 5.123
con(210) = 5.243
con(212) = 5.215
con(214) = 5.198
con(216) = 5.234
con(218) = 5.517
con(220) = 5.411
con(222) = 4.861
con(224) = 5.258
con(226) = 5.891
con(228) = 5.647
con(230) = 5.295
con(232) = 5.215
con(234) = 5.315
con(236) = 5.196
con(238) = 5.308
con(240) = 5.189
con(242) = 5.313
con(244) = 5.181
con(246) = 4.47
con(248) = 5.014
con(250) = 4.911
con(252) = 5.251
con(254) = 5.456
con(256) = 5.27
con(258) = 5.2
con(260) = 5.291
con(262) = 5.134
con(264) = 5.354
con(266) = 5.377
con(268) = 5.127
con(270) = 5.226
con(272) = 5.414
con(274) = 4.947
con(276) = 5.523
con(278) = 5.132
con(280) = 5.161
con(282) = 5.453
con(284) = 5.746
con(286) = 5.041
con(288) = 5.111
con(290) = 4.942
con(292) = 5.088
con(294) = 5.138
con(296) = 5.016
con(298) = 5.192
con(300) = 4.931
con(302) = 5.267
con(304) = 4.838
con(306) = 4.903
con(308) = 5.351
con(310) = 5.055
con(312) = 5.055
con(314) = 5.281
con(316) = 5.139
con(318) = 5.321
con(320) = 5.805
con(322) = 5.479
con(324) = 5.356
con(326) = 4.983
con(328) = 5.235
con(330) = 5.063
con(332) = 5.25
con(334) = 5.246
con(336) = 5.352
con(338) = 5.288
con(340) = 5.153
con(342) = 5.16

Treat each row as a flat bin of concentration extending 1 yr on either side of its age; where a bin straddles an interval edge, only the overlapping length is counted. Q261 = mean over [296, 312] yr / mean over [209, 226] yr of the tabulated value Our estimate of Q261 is 0.96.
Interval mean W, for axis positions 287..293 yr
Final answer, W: 5.05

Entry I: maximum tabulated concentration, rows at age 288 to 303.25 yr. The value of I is 5.267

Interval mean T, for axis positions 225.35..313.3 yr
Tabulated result 5.2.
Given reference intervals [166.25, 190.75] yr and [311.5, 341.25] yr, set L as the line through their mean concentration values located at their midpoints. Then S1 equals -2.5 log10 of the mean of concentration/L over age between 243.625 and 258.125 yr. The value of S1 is 0.04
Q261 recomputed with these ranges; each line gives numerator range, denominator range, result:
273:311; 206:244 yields 0.97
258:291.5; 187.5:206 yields 0.98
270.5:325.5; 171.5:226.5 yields 0.98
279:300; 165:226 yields 0.97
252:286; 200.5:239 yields 0.99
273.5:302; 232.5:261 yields 1.00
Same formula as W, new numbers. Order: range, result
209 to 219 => 5.28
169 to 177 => 5.1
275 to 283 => 5.32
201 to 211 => 5.31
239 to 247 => 5.04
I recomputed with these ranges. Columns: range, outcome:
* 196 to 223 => 5.603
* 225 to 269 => 5.891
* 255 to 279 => 5.523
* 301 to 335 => 5.805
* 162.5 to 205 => 5.786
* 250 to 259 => 5.456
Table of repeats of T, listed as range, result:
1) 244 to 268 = 5.16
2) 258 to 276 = 5.25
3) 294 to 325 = 5.2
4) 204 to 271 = 5.25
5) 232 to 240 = 5.26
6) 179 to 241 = 5.33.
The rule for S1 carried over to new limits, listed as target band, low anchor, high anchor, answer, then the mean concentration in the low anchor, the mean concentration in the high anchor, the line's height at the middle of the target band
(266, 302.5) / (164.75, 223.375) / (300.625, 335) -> 0.01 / 5.3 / 5.21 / 5.23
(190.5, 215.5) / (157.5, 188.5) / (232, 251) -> -0.02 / 5.25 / 5.11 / 5.19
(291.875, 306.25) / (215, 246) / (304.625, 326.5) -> 0.04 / 5.29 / 5.25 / 5.26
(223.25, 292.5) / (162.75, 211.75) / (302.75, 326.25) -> 0.00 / 5.3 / 5.22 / 5.26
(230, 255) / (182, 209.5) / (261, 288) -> 0.03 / 5.31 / 5.27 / 5.29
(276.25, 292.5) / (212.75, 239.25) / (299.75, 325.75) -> 0.01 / 5.33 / 5.22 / 5.25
